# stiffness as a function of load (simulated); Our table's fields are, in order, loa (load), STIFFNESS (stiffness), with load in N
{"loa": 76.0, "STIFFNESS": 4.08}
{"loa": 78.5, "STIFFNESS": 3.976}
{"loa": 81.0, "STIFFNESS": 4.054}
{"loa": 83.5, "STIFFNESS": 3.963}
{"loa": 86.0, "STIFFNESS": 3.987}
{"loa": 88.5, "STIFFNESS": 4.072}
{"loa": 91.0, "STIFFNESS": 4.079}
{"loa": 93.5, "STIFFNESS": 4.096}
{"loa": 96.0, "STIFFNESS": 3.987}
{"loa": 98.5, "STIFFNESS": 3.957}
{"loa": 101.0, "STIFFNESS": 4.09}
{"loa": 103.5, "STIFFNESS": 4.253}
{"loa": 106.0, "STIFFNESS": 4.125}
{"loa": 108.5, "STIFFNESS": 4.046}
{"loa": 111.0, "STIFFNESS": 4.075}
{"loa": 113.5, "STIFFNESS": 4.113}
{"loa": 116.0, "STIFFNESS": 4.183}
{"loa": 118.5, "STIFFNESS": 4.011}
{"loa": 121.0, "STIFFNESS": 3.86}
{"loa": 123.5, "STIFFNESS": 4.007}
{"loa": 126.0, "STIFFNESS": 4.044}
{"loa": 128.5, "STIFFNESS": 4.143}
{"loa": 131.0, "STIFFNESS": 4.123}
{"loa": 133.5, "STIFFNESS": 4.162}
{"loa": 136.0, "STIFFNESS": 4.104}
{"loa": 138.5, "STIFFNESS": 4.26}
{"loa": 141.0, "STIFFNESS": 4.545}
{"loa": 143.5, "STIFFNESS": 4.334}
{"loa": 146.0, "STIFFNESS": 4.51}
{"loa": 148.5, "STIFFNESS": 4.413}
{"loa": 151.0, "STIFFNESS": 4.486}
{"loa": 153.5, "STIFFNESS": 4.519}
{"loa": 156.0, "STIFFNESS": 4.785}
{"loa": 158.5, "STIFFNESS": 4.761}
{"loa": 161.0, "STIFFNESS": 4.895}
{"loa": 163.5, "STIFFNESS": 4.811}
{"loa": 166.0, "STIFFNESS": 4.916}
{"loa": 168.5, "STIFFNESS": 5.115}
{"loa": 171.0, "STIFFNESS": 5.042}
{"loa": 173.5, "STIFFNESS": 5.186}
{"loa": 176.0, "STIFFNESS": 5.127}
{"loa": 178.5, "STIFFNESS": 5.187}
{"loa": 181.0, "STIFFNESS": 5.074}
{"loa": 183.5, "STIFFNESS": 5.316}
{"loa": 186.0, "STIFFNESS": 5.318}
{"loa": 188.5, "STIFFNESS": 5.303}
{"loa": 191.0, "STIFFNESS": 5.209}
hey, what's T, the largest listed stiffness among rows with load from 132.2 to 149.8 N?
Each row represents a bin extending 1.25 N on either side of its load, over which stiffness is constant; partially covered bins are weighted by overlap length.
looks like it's 4.545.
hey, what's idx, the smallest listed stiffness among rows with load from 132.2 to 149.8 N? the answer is 4.104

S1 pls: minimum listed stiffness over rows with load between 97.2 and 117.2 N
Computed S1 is 3.957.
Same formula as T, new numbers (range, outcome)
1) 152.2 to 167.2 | 4.916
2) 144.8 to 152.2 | 4.51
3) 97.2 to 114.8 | 4.253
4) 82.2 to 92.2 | 4.079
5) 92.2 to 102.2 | 4.096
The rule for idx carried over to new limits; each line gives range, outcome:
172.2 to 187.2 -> 5.074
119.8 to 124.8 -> 3.86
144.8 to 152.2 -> 4.413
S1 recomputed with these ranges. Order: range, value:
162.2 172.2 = 4.811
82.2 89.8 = 3.963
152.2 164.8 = 4.519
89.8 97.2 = 3.987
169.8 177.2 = 5.042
